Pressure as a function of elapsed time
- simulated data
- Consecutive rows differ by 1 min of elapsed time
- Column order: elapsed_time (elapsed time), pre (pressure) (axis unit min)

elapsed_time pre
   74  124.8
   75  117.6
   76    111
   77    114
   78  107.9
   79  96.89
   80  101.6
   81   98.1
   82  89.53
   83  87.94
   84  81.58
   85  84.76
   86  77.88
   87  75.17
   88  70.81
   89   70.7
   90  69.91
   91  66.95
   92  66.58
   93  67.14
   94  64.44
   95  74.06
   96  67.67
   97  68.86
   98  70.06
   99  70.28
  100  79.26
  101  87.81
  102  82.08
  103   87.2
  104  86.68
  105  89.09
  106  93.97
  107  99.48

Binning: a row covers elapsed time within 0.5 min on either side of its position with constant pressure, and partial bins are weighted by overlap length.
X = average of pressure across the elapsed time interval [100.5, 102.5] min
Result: 84.9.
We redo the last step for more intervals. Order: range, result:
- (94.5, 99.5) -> 70.2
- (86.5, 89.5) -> 72.2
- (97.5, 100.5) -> 73.2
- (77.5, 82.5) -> 98.8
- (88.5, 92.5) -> 68.5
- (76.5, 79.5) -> 106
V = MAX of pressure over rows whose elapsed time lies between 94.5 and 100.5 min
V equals 79.26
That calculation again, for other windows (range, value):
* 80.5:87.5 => 98.1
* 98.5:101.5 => 87.81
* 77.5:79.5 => 107.9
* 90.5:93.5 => 67.14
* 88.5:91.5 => 70.7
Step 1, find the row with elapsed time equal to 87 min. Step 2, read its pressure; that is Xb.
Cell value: 75.17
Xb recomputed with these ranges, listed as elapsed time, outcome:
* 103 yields 87.2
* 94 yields 64.44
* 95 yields 74.06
